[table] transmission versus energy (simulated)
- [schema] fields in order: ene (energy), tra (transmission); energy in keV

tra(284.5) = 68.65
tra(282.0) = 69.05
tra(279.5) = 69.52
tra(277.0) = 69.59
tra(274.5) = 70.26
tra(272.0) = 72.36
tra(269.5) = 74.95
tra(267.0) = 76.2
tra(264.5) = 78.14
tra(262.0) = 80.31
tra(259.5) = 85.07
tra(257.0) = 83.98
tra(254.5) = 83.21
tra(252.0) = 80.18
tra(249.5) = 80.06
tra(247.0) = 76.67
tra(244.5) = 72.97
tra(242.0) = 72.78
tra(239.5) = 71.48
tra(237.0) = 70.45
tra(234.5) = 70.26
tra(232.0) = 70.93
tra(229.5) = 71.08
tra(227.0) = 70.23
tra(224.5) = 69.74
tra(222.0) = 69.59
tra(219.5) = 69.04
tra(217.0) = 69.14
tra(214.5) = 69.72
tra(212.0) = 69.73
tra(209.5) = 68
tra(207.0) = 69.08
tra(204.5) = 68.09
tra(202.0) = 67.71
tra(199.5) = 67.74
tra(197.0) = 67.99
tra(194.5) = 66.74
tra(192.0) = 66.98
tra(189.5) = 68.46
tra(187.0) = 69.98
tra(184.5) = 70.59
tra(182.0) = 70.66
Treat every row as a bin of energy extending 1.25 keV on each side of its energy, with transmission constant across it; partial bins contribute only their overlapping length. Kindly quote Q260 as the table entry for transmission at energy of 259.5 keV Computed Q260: 85.07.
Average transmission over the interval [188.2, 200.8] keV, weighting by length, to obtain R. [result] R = 67.6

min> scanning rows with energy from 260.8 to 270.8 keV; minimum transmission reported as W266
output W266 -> 74.95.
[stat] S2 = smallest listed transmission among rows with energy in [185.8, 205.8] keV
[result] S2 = 66.74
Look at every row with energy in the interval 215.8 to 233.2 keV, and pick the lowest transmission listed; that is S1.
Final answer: 69.04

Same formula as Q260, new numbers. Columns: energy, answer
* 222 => 69.59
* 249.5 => 80.06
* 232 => 70.93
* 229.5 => 71.08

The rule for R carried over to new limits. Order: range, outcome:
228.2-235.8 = 70.8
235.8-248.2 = 72.9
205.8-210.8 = 68.5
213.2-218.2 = 69.4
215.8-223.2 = 69.3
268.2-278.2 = 71.8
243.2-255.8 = 78.6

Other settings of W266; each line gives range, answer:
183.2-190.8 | 68.46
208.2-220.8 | 68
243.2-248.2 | 72.97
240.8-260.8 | 72.78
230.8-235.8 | 70.26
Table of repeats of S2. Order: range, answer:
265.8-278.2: 69.59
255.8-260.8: 83.98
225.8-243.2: 70.23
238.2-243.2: 71.48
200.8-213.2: 67.71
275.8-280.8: 69.52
